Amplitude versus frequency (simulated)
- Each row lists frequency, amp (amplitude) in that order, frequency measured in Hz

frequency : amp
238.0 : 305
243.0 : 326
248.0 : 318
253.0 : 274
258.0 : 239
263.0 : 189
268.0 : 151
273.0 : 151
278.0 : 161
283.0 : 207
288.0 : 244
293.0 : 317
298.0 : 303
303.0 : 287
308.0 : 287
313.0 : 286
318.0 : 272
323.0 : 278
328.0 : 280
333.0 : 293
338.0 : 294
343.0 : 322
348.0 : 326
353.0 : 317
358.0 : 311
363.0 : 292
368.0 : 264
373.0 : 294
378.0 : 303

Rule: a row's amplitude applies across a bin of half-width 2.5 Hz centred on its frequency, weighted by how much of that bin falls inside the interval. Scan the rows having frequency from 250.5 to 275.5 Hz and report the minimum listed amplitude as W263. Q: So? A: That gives 151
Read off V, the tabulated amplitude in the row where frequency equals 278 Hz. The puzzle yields 161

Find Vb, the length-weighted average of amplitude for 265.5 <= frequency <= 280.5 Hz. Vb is 154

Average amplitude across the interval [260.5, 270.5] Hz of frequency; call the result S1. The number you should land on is 170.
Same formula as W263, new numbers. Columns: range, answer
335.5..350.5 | 294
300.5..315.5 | 286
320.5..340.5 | 278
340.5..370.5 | 264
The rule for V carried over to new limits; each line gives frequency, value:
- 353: 317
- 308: 287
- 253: 274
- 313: 286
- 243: 326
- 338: 294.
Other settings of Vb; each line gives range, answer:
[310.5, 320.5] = 279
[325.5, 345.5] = 297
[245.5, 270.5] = 234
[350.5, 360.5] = 314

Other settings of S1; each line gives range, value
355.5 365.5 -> 302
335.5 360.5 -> 314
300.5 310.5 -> 287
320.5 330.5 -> 279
